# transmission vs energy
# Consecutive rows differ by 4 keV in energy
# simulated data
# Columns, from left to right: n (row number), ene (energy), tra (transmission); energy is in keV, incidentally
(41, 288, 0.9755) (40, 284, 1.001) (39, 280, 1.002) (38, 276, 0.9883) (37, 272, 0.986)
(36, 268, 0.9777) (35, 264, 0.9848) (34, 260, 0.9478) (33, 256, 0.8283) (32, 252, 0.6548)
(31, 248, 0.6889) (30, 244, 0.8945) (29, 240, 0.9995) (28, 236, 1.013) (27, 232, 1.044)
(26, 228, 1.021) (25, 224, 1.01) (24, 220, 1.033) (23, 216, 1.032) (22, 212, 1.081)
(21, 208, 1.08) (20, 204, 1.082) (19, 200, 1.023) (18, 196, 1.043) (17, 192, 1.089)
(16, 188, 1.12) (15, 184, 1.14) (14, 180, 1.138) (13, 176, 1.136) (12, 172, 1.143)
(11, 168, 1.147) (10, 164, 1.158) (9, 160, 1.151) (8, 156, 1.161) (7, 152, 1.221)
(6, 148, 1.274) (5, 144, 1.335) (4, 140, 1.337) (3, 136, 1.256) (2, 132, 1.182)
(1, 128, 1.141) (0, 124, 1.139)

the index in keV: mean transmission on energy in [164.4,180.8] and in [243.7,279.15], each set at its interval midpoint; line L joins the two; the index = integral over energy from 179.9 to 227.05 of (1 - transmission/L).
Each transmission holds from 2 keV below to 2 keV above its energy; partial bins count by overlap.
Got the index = -0.7 keV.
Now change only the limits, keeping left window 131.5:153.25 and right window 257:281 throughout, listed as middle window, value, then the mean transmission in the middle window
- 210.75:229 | 0.9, 1.03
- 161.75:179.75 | 0.9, 1.15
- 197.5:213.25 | 0.8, 1.07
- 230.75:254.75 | 3.8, 0.876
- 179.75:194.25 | 0.6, 1.12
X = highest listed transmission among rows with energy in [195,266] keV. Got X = 1.082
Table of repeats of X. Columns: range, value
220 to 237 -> 1.044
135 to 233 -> 1.337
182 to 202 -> 1.14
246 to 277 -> 0.9883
